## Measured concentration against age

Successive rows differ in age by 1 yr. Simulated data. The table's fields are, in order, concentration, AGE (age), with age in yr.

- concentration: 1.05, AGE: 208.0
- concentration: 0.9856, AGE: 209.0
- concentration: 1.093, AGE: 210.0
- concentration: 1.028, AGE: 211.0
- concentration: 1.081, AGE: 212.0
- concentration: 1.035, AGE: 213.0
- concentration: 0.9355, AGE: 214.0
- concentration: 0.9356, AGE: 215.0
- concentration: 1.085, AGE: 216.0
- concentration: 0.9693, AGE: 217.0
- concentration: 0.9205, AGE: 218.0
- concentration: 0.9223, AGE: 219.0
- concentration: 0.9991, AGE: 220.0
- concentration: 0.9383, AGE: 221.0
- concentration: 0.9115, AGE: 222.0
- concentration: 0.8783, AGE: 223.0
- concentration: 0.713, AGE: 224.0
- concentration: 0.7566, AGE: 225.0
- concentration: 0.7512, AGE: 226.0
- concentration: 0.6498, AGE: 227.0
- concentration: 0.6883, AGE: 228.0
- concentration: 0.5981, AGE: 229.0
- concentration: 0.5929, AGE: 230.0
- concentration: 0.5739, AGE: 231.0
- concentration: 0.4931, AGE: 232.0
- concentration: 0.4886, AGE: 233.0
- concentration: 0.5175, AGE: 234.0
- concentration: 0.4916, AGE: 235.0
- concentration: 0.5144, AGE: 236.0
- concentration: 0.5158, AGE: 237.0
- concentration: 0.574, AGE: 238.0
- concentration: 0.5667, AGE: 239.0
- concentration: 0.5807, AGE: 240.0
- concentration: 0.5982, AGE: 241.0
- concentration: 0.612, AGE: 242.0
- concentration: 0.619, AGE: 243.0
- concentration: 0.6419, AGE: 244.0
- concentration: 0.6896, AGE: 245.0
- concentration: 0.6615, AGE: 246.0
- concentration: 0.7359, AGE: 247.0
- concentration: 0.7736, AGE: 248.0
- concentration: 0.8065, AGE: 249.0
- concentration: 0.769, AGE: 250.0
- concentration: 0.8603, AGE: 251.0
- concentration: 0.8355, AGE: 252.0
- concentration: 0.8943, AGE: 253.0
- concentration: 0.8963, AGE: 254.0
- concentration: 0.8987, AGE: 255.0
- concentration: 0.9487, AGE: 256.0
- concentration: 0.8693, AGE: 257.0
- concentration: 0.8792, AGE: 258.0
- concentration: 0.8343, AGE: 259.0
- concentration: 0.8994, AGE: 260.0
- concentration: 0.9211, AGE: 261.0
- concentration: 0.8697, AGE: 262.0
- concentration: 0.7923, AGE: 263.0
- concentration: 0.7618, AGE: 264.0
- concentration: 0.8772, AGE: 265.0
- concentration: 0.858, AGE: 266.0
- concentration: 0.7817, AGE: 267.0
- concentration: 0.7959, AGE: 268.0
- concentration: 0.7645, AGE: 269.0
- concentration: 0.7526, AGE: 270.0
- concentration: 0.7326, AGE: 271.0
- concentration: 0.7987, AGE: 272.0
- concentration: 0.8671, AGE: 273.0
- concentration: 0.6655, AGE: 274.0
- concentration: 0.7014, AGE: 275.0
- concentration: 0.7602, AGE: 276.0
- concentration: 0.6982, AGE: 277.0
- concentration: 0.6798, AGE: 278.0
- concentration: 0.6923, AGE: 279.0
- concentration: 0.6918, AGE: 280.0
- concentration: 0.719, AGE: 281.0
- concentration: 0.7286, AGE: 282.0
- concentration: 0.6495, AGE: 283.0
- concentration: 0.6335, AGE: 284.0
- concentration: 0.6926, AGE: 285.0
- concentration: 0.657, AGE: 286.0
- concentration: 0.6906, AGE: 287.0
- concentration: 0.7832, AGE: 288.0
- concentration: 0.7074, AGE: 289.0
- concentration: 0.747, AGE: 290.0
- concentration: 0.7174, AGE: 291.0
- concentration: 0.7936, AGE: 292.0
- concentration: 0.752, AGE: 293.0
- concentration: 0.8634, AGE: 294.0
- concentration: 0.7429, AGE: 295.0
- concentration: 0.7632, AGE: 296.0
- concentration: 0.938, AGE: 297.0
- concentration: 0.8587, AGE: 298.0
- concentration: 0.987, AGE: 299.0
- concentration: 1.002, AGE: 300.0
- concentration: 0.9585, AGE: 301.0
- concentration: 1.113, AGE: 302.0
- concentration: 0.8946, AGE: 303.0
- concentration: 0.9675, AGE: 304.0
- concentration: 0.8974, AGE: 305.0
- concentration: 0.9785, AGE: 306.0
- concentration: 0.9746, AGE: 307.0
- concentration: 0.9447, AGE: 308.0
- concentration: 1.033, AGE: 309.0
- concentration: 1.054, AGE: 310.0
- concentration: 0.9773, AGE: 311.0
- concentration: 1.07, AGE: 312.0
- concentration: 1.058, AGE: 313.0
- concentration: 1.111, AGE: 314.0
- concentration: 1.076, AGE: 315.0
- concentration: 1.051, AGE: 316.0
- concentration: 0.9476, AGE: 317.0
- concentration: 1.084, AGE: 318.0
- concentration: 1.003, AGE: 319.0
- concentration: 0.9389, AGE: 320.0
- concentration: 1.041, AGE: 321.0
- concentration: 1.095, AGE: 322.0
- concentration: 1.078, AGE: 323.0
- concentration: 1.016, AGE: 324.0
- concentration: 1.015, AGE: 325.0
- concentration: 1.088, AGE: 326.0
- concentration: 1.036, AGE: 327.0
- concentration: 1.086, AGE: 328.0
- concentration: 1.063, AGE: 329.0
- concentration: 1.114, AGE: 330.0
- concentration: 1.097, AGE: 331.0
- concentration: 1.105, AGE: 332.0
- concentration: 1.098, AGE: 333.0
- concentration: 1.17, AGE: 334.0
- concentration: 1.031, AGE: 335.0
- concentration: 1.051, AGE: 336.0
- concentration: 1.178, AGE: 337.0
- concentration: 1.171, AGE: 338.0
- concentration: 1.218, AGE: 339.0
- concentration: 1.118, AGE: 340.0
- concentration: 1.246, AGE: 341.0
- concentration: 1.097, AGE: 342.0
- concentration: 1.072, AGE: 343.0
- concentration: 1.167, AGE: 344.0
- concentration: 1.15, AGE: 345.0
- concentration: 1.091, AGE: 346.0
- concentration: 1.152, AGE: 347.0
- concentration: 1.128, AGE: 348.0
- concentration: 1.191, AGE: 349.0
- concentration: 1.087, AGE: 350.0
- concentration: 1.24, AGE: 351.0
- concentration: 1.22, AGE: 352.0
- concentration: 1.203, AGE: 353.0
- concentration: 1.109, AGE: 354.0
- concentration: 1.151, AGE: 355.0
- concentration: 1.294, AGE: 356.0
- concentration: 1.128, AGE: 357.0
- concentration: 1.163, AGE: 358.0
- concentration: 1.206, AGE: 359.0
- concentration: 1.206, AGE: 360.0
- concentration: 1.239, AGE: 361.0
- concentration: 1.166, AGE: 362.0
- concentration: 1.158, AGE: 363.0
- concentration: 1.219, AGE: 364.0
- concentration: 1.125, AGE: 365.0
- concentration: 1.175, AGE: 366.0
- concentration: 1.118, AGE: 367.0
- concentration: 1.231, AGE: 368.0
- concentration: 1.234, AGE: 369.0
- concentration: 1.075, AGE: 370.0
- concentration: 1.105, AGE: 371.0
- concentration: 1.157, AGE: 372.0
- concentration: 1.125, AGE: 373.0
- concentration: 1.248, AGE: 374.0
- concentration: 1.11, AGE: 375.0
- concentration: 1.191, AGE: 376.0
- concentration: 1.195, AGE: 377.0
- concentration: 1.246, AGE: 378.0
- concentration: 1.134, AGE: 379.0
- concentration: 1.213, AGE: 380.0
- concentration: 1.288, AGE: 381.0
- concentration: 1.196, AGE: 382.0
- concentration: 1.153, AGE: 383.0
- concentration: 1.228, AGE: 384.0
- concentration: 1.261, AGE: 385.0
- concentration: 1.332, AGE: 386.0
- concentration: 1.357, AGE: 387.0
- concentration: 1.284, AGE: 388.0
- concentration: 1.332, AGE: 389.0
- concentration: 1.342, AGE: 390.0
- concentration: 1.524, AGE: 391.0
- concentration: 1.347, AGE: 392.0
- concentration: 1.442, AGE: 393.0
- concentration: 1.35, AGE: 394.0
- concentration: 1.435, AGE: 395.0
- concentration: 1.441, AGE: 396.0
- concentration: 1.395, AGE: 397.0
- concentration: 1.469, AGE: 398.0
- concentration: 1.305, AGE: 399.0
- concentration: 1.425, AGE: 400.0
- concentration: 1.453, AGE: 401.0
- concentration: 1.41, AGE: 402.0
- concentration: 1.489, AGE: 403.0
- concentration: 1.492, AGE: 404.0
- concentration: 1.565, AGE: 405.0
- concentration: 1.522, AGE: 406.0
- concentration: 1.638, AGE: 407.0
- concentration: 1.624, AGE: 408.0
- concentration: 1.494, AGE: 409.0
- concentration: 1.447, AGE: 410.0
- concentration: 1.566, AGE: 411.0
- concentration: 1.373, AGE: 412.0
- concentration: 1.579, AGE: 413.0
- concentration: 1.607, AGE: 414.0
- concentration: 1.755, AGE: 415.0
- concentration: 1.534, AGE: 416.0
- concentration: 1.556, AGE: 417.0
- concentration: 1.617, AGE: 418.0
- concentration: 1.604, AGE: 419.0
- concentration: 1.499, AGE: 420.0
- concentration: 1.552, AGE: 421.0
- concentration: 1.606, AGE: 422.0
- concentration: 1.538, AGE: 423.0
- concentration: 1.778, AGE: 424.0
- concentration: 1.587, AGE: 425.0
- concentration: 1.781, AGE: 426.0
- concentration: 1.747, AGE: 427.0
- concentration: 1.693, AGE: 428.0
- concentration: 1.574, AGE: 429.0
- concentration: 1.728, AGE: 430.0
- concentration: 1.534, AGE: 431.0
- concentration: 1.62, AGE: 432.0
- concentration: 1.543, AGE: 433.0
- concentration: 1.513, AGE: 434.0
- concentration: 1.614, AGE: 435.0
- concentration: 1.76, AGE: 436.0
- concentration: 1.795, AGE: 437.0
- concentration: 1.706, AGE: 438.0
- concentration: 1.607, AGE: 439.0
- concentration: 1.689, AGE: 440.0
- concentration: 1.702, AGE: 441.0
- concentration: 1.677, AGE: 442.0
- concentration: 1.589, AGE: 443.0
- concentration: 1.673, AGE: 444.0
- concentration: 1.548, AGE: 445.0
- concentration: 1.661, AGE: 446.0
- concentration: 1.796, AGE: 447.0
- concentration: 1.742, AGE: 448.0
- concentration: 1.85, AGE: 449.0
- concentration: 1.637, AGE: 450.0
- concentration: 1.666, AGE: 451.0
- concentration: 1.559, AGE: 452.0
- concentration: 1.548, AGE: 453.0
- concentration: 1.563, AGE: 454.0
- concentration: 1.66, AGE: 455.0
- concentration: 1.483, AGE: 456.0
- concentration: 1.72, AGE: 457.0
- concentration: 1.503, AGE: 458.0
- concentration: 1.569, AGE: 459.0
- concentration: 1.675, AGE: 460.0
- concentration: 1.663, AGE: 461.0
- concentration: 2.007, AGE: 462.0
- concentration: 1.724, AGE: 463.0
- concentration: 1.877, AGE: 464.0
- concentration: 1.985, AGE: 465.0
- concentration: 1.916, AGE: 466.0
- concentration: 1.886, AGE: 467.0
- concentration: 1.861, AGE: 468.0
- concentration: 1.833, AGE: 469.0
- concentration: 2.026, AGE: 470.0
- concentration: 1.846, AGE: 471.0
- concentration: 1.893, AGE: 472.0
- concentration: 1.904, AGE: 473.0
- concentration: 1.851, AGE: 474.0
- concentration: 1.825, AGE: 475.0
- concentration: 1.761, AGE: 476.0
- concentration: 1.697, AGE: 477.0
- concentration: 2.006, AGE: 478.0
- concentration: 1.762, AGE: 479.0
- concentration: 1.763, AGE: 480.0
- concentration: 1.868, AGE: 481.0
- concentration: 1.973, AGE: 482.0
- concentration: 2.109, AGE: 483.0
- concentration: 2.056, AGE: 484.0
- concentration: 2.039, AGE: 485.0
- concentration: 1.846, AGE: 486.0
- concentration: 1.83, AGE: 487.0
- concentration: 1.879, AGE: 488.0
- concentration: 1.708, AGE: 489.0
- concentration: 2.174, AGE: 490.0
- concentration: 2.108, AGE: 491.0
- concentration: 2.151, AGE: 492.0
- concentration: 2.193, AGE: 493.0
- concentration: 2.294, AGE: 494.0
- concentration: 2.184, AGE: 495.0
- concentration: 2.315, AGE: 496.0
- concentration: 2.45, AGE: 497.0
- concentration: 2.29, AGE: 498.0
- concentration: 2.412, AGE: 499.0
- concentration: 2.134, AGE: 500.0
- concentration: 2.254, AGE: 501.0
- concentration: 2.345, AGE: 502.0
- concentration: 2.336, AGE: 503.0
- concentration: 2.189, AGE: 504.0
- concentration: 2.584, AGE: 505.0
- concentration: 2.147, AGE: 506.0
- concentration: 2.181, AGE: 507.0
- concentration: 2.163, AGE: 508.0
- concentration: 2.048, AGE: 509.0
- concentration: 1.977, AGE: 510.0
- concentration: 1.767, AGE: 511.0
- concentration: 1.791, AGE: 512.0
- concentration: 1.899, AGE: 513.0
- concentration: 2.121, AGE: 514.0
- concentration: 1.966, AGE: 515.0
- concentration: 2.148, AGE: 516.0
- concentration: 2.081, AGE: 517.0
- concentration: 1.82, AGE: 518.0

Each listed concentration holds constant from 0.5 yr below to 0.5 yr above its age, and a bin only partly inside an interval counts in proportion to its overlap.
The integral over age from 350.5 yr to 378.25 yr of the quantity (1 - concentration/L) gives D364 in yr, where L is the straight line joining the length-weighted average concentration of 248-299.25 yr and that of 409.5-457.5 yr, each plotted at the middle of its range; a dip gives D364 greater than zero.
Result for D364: 1.9 yr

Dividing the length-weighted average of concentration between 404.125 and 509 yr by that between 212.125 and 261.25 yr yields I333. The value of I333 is 2.37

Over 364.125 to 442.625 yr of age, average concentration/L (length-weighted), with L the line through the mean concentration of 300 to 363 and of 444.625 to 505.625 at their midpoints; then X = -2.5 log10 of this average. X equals 0.05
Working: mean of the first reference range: 1.09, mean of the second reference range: 1.92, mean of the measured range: 1.44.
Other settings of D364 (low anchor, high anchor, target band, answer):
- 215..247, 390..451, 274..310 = 6.3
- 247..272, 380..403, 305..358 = 1.1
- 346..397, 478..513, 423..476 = 1.7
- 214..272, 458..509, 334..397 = 8.4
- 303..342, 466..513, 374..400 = 2.4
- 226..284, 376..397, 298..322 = -1.0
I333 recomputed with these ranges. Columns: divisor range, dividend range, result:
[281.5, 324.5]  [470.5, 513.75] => 2.25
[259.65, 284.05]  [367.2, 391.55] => 1.61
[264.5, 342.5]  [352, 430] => 1.49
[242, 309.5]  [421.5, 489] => 2.16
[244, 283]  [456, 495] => 2.39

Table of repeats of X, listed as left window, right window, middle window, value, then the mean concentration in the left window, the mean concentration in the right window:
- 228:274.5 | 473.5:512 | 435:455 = 0.08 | 0.727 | 2.07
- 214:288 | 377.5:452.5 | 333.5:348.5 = 0.04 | 0.749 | 1.53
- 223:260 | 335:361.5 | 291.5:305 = 0.06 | 0.697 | 1.16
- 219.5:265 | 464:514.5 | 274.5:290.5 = 0.32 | 0.732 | 2.03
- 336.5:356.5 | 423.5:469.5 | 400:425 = -0.03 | 1.16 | 1.69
